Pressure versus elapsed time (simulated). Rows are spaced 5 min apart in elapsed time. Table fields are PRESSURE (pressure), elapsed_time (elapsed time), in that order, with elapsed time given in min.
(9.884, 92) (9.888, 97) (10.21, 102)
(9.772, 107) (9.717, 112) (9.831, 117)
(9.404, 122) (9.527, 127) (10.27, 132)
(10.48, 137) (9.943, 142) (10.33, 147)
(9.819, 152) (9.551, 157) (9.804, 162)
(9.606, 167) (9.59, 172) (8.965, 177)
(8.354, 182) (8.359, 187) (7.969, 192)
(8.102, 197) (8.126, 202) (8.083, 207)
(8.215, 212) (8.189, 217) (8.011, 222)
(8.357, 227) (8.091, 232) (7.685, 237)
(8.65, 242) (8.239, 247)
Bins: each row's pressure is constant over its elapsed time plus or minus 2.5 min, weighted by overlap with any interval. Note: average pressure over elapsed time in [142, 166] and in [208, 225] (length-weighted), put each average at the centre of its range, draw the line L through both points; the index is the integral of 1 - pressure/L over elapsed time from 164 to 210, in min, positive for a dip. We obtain 2.0 min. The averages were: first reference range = 9.87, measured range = 8.58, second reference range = 8.14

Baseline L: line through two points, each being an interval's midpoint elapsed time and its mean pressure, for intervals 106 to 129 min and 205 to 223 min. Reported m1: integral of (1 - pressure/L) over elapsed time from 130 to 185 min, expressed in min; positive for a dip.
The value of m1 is -4.0 min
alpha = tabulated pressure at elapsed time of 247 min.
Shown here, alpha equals 8.239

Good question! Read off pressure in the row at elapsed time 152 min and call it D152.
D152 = 9.819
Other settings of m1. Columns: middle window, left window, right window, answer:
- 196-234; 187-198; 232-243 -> -0.3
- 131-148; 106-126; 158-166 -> -1.0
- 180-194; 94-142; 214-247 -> 1.0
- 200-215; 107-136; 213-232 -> 0.5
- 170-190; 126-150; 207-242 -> 0.9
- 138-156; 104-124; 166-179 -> -1.0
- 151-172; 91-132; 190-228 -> -1.7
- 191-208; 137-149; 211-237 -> 1.3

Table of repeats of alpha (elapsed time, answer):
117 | 9.831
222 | 8.011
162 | 9.804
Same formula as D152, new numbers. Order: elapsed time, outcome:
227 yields 8.357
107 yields 9.772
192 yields 7.969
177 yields 8.965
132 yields 10.27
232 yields 8.091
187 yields 8.359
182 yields 8.354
